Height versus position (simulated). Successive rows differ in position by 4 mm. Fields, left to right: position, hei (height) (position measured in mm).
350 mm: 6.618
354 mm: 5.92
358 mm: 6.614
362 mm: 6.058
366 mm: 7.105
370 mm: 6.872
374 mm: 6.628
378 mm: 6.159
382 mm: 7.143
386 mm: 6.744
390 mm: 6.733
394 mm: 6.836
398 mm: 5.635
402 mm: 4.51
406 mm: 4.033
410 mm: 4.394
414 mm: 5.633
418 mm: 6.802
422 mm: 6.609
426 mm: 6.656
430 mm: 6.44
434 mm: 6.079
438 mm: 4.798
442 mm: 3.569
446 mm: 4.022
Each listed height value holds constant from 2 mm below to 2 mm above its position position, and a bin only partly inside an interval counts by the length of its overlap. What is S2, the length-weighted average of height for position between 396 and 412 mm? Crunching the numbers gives 4.64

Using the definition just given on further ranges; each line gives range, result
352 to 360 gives 6.27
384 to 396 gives 6.77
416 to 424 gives 6.71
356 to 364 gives 6.34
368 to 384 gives 6.7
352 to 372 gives 6.51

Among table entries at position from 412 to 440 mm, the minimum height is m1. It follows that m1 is 4.798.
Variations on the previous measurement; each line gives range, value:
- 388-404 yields 4.51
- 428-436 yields 6.079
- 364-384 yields 6.159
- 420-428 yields 6.609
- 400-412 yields 4.033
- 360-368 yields 6.058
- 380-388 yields 6.744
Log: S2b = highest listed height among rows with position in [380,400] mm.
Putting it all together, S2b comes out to 7.143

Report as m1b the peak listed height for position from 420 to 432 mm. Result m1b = 6.656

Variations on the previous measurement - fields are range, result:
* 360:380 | 7.105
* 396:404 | 5.635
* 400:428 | 6.802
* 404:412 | 4.394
